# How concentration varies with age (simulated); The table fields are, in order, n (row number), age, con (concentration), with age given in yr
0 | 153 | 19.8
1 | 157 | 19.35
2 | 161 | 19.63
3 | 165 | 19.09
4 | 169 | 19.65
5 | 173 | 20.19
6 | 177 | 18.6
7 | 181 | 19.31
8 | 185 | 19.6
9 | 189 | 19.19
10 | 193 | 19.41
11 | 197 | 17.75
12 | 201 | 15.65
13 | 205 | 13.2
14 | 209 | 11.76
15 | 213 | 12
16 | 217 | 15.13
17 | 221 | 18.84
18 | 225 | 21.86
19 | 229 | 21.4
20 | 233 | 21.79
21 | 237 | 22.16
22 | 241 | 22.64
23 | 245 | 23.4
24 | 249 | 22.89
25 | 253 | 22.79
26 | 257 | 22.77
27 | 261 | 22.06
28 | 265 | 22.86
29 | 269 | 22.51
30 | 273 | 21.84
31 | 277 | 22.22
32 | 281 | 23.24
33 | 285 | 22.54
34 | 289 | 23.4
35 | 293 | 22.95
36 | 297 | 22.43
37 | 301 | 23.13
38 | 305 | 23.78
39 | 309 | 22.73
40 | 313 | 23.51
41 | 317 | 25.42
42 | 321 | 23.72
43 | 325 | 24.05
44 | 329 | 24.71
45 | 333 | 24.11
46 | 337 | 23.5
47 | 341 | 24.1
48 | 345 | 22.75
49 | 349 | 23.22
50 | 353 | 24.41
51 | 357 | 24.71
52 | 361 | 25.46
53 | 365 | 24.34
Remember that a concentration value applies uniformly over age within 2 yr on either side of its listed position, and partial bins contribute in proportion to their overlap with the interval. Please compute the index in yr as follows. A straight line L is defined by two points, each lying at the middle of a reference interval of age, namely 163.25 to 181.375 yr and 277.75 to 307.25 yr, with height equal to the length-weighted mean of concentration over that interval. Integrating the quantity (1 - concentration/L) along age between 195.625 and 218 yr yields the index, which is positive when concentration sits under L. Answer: 6.9 yr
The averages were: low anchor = 19.4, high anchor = 23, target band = 14.1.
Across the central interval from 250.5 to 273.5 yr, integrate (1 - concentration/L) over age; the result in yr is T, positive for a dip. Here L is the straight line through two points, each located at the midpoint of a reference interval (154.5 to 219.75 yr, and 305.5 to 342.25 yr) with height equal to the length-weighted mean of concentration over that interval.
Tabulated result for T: -1.6 yr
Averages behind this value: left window 17.5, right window 24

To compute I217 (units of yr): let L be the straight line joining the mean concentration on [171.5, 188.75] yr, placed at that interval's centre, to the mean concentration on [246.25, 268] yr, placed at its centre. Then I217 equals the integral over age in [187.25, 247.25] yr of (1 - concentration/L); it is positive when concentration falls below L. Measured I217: 7.5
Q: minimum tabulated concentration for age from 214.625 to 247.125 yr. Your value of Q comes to 15.13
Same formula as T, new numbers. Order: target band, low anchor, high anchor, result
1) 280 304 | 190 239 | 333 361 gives -1.9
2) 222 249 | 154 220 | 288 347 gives -3.2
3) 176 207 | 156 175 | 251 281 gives 3.8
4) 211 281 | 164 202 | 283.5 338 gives 0.3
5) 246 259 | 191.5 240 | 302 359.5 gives -2.1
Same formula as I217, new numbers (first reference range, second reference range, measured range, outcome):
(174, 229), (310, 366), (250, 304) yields -4.2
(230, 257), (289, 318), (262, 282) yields 0.4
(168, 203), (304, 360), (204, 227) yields 5.0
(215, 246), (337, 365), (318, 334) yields -0.6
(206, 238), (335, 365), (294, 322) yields -1.9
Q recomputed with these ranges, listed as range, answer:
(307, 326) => 22.73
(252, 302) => 21.84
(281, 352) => 22.43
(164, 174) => 19.09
